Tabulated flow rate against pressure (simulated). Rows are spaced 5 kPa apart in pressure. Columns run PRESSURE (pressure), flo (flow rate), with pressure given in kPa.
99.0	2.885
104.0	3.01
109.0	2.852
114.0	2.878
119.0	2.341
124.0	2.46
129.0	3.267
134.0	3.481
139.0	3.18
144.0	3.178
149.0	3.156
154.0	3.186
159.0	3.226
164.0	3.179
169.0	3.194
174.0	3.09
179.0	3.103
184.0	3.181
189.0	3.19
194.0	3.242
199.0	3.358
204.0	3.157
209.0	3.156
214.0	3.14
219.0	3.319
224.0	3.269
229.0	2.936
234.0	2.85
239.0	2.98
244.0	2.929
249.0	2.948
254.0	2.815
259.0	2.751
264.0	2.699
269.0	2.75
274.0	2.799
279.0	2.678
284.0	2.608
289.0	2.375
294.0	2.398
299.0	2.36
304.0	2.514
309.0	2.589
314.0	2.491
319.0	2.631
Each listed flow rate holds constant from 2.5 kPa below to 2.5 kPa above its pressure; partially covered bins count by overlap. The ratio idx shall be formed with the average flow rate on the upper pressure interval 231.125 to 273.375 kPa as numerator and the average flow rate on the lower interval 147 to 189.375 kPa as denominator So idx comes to 0.90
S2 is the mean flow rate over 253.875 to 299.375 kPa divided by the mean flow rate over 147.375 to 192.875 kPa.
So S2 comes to 0.83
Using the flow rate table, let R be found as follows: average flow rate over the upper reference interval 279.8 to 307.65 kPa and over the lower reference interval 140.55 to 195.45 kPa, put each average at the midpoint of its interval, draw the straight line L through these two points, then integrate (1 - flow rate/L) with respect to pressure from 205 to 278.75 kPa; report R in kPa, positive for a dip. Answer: -5.0 kPa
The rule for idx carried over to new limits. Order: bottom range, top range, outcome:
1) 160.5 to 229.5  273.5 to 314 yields 0.79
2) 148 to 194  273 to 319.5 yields 0.80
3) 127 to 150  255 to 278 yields 0.84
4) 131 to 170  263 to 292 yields 0.82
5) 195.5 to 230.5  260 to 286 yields 0.85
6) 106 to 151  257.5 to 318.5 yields 0.87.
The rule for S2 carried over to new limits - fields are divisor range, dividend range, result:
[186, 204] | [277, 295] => 0.78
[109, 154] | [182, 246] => 1.05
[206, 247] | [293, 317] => 0.81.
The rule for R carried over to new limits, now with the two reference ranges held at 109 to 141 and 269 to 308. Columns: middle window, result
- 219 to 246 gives -3.49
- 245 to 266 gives -1.51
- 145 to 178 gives -3.82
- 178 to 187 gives -1.16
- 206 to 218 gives -1.96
